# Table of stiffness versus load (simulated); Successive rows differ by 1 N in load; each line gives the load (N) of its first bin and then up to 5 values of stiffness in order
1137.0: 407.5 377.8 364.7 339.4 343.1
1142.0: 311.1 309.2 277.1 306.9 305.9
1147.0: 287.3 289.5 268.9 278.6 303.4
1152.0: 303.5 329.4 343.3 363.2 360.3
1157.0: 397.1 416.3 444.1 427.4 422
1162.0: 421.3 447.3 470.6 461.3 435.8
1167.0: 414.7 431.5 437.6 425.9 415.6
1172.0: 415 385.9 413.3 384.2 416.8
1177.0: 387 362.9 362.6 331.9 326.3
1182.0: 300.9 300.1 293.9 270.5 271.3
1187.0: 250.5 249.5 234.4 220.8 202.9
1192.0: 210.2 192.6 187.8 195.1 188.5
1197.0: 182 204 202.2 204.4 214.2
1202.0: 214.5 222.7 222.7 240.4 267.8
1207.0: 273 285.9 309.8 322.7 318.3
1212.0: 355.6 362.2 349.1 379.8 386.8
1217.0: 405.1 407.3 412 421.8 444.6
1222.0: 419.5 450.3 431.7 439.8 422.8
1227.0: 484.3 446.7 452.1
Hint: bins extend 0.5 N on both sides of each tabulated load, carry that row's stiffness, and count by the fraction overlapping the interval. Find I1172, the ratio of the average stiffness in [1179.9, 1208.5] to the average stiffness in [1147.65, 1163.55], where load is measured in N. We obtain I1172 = 0.65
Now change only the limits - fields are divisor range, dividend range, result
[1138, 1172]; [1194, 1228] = 0.87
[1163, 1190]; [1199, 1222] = 0.88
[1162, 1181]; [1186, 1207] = 0.53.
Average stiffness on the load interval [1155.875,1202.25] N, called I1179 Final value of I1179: 328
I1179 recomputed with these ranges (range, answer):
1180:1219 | 272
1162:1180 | 414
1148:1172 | 390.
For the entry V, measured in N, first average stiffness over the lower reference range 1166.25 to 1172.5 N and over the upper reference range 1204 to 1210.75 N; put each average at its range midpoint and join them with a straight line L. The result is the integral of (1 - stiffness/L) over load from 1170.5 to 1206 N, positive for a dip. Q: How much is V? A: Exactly 8.1 N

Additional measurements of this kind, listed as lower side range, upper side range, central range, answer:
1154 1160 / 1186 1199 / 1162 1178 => -4.6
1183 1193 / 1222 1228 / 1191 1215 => 5.7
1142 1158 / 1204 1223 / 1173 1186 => -0.4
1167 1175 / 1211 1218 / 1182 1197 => 6.2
